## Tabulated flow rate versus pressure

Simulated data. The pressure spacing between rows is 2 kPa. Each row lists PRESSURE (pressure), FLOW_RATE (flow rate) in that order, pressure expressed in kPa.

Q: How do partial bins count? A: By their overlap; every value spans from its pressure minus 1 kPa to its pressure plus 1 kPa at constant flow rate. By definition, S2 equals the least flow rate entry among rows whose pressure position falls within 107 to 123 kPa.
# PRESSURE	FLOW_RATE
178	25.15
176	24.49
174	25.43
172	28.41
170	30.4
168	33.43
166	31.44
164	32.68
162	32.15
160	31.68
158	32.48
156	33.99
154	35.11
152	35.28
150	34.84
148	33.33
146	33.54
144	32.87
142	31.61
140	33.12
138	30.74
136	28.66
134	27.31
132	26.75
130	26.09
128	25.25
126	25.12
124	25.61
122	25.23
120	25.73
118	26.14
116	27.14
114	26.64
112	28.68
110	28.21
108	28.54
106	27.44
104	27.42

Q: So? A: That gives 25.23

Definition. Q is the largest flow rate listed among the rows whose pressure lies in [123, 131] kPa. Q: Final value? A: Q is 26.09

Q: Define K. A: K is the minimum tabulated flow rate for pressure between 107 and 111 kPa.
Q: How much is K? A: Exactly 28.21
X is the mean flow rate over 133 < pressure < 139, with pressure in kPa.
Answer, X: 28.9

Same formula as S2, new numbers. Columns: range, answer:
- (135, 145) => 28.66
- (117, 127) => 25.12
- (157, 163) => 31.68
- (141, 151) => 31.61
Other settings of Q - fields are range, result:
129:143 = 33.12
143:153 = 35.28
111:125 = 28.68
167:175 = 33.43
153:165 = 35.11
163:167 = 32.68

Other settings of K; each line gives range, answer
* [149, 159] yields 32.48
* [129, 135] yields 26.09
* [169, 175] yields 25.43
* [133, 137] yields 27.31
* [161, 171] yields 30.4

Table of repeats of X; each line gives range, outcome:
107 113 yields 28.5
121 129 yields 25.3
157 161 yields 32.1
